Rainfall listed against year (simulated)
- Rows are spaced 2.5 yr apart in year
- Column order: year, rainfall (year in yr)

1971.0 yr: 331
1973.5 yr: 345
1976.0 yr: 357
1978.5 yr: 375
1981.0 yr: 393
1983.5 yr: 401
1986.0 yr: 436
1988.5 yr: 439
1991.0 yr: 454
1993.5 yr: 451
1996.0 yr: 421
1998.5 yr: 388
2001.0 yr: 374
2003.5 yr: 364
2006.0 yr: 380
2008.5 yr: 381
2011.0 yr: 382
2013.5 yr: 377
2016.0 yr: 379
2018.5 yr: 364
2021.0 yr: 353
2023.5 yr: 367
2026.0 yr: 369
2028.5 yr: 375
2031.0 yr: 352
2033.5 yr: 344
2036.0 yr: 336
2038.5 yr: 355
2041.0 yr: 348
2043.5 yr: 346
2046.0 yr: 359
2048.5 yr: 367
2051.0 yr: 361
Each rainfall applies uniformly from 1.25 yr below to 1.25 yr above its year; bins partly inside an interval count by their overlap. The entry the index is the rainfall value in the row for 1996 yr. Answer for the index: 421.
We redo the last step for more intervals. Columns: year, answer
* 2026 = 369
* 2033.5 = 344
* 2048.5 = 367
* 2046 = 359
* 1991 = 454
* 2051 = 361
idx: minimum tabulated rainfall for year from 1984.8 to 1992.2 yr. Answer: 436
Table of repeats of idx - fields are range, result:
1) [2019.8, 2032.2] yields 352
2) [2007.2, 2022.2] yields 353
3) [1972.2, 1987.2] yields 345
